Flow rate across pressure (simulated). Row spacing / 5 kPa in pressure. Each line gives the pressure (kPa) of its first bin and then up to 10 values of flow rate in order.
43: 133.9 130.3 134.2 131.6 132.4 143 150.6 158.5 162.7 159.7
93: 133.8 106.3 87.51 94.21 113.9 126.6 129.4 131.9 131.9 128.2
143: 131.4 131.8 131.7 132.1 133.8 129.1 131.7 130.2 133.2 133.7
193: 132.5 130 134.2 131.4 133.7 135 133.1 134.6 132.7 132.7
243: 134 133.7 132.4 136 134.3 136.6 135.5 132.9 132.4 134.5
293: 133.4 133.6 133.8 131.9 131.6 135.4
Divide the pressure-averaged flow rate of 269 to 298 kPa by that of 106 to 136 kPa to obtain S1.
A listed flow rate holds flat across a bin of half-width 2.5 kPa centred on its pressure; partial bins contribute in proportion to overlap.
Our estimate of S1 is 1.1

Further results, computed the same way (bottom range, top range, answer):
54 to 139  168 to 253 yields 1.01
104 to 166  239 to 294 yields 1.07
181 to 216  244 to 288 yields 1.01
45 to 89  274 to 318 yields 0.92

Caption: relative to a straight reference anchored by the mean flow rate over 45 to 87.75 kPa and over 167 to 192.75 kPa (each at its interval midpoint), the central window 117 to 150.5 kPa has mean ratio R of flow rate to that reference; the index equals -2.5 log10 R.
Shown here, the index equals 0.05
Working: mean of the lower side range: 144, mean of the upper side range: 132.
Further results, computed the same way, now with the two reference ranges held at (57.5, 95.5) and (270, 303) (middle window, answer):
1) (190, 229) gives 0.046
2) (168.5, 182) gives 0.080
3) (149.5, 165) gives 0.076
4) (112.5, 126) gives 0.158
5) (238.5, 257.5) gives 0.022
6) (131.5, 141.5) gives 0.107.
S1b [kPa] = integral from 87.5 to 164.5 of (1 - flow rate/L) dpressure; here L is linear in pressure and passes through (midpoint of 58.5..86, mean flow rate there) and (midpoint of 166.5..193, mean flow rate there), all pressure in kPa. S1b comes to 8.56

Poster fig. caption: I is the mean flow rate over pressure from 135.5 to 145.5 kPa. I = 130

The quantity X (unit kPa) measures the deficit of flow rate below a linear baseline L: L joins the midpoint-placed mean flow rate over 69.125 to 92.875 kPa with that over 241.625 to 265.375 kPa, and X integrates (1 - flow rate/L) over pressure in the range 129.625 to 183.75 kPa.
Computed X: 5.30 kPa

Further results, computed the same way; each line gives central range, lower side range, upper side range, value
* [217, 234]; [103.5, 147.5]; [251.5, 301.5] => -0.5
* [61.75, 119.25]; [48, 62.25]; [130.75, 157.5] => 0.5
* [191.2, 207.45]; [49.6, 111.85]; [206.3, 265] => 0.2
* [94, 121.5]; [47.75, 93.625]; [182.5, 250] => 6.5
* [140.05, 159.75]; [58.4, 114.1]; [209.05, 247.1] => 0.1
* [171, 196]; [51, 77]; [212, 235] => 0.6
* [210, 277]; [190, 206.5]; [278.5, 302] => -0.7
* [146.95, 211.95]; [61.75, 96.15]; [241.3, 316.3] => 4.2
